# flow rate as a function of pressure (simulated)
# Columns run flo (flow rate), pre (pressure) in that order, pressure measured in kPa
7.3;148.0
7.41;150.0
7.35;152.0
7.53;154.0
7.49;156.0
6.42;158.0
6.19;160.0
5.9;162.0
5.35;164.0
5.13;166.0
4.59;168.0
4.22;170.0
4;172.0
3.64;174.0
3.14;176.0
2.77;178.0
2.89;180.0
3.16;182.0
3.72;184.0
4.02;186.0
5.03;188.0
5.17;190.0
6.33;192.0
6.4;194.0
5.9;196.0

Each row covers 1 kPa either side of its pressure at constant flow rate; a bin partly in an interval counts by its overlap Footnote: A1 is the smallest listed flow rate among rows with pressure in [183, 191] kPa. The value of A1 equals 3.72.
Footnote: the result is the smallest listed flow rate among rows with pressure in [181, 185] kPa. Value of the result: 3.16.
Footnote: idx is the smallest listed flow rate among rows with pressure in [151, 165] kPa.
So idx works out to 5.35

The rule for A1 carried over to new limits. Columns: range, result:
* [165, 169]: 4.59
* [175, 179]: 2.77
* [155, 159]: 6.42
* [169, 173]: 4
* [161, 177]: 3.14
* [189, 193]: 5.17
